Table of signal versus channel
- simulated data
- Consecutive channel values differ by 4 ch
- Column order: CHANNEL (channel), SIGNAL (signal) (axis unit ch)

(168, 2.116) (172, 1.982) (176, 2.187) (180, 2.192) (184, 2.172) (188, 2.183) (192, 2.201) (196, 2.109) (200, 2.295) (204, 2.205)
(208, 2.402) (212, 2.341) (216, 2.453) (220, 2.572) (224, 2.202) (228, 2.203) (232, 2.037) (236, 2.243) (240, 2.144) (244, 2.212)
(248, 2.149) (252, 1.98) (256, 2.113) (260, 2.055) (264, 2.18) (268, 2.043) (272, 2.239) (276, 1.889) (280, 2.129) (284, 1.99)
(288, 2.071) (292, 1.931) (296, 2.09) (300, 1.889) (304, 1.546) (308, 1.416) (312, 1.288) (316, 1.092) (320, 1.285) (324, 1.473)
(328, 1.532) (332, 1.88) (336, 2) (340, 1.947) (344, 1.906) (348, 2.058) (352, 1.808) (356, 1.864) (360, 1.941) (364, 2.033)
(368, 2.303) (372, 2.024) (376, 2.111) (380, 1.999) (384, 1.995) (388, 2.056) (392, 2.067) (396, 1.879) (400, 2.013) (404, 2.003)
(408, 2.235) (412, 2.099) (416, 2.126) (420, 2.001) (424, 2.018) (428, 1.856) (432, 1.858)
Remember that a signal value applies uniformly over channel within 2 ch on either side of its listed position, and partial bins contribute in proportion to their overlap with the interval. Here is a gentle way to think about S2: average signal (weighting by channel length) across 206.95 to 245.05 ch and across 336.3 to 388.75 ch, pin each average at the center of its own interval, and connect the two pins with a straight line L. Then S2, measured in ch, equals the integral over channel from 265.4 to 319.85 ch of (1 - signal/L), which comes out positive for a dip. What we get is 8.8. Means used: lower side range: 2.28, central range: 1.8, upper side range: 2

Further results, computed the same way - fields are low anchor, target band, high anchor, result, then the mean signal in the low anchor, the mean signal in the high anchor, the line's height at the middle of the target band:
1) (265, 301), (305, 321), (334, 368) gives 5.7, 2.04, 1.97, 2.01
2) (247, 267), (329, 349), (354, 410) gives 1.2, 2.09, 2.04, 2.06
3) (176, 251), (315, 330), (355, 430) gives 5.3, 2.23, 2.04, 2.11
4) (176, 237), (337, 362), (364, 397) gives 2.0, 2.25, 2.06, 2.09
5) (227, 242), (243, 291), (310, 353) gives -2.3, 2.15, 1.66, 1.99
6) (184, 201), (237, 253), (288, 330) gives -1.9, 2.19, 1.58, 1.91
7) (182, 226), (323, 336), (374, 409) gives 2.6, 2.28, 2.03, 2.12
